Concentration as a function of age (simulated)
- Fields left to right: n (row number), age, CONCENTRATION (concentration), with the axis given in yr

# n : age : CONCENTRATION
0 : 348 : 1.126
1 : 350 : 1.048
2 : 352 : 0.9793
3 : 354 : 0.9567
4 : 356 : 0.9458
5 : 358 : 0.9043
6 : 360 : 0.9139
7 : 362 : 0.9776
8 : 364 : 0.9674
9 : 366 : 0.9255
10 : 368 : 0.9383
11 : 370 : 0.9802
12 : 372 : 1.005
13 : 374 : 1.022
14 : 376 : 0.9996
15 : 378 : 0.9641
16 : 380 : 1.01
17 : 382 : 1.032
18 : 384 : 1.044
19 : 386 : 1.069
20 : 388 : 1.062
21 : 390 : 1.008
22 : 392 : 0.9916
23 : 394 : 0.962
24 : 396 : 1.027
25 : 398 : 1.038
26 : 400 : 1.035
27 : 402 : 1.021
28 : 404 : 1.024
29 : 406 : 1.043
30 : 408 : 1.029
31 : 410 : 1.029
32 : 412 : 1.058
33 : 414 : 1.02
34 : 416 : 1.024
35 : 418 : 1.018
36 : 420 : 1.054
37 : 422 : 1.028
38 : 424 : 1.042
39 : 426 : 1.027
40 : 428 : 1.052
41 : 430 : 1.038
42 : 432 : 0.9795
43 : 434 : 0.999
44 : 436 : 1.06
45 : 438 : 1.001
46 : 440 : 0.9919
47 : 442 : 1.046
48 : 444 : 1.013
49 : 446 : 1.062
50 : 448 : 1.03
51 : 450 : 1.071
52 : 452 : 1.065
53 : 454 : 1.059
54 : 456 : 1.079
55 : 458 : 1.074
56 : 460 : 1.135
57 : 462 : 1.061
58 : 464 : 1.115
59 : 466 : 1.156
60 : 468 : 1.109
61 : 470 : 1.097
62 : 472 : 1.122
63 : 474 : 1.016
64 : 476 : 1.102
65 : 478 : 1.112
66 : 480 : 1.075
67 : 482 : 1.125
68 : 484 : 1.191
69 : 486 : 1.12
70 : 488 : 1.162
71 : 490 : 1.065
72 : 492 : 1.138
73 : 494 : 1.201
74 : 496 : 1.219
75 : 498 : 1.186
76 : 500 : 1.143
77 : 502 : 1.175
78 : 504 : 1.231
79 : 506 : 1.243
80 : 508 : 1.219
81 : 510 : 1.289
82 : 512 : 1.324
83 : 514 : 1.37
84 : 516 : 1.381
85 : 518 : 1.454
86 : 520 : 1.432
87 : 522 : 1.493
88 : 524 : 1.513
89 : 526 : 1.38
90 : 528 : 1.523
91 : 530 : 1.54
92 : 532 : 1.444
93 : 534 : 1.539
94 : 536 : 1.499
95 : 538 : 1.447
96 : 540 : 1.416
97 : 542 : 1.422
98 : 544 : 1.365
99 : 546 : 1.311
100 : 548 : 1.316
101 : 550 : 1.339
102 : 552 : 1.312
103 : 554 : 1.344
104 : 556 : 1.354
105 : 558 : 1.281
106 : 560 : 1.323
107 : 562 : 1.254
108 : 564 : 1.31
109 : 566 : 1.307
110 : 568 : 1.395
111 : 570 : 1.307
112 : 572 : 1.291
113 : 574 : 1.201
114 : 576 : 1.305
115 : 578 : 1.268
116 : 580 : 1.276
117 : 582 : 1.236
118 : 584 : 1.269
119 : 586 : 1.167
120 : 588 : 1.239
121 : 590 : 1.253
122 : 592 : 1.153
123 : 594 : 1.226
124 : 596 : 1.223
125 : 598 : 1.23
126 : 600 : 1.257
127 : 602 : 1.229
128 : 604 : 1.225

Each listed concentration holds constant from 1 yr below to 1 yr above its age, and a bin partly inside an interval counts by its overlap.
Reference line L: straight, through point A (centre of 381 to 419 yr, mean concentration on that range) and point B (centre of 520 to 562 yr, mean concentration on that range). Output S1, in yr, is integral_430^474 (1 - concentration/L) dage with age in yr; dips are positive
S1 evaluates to 4.0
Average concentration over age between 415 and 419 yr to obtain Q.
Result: 1.02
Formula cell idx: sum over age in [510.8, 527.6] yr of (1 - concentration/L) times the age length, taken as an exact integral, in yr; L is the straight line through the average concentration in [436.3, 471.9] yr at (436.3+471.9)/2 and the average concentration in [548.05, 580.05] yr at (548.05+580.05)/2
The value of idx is -2.9 yr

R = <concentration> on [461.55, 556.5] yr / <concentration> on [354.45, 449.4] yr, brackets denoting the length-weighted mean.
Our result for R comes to 1.26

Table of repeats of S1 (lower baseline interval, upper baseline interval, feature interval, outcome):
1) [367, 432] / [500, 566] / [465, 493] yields 2.57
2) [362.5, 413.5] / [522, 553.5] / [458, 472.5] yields 1.35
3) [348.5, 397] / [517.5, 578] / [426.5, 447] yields 1.95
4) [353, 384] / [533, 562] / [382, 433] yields 1.40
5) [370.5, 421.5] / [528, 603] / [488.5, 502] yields 0.40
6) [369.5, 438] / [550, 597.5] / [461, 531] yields -4.14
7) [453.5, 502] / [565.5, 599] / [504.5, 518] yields -1.72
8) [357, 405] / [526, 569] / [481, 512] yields 1.96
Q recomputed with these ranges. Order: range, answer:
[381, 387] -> 1.05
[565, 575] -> 1.3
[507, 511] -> 1.25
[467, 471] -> 1.1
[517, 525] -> 1.47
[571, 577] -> 1.27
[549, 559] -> 1.33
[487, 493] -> 1.12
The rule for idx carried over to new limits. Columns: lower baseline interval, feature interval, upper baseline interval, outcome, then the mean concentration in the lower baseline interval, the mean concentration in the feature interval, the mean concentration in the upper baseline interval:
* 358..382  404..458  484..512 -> 2.0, 0.973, 1.04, 1.19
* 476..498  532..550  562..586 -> -2.7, 1.14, 1.41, 1.28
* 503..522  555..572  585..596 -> -0.8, 1.34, 1.31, 1.21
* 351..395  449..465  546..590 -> 0.5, 0.984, 1.08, 1.29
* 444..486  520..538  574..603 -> -4.9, 1.09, 1.49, 1.24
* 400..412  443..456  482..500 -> 0.5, 1.03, 1.05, 1.16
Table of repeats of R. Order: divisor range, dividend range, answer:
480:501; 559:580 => 1.13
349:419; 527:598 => 1.32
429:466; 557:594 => 1.21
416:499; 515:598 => 1.24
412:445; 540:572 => 1.30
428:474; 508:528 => 1.32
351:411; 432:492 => 1.08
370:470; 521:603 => 1.28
